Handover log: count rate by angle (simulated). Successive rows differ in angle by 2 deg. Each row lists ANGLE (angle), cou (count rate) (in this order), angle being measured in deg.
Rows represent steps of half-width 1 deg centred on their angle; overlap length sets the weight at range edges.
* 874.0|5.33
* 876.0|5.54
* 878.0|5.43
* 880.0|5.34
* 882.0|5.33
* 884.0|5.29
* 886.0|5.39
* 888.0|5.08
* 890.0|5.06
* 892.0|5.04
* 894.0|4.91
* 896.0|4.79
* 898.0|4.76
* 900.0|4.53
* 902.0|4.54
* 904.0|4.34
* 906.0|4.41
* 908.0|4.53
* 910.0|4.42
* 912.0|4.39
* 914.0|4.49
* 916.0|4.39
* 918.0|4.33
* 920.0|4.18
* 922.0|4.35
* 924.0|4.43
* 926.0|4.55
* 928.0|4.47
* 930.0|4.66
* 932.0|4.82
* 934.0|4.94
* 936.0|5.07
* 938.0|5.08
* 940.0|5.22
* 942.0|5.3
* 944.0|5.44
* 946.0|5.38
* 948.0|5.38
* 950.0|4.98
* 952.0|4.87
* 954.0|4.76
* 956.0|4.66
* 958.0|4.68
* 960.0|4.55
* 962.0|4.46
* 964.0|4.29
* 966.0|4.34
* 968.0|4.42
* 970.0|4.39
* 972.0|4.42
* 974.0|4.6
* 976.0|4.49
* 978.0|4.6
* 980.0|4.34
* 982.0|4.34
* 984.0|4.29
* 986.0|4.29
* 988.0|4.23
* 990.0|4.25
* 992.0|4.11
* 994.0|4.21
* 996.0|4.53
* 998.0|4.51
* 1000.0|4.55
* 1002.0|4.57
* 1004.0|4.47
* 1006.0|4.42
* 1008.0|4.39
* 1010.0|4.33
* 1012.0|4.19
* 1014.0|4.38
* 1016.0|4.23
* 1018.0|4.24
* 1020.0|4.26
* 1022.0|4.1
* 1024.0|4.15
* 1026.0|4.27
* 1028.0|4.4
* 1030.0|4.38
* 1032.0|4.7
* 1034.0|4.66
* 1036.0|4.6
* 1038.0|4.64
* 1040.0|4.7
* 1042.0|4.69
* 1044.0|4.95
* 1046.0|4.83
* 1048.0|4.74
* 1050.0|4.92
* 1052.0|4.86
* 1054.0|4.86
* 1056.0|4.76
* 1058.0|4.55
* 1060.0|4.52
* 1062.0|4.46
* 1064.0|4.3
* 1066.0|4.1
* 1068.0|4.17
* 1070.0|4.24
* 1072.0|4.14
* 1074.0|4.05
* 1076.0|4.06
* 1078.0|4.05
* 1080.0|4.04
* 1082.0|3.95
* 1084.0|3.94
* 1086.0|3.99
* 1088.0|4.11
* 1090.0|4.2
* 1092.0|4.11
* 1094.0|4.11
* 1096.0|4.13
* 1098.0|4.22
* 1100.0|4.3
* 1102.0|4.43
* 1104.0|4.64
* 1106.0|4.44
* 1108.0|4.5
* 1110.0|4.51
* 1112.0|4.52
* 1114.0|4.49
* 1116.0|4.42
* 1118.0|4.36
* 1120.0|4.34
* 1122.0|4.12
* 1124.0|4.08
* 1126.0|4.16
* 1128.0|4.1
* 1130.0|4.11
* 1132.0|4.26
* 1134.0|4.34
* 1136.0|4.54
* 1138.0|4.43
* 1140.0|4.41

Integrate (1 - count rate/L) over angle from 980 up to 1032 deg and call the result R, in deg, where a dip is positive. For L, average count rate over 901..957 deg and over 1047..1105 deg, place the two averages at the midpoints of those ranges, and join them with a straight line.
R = 2.0 deg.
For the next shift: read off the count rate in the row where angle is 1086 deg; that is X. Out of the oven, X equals 3.99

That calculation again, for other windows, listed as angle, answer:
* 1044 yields 4.95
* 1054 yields 4.86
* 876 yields 5.54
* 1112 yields 4.52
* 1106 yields 4.44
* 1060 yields 4.52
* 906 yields 4.41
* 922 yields 4.35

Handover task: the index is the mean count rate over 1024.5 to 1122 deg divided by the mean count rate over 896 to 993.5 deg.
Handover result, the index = 1.0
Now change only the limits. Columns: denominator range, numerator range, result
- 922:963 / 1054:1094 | 0.86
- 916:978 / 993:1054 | 0.96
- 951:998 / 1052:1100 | 0.95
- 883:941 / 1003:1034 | 0.92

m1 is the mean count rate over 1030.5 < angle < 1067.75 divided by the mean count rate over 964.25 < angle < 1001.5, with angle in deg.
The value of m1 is 1.06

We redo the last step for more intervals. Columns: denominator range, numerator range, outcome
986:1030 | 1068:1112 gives 0.97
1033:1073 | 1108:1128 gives 0.94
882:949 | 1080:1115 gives 0.89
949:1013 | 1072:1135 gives 0.95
